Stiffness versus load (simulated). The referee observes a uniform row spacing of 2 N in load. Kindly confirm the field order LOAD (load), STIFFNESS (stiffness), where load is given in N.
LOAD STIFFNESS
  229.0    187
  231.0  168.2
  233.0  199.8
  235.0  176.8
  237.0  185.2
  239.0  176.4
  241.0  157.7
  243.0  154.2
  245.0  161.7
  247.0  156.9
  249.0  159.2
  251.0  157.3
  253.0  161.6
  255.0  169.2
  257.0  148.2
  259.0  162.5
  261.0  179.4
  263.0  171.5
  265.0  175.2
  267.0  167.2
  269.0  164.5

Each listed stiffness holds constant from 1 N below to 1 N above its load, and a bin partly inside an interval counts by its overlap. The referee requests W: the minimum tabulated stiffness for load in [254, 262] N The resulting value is 148.2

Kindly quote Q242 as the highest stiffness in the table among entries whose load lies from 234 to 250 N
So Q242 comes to 185.2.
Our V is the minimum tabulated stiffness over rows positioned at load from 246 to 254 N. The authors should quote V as 156.9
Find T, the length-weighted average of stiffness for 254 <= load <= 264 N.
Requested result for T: 166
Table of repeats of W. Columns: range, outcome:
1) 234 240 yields 176.4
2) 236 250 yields 154.2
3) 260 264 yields 171.5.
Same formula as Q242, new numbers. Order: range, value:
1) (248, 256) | 169.2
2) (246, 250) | 159.2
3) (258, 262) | 179.4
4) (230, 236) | 199.8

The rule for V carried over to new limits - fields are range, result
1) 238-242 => 157.7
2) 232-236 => 176.8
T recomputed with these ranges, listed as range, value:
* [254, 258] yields 159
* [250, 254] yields 159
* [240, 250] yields 158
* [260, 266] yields 175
